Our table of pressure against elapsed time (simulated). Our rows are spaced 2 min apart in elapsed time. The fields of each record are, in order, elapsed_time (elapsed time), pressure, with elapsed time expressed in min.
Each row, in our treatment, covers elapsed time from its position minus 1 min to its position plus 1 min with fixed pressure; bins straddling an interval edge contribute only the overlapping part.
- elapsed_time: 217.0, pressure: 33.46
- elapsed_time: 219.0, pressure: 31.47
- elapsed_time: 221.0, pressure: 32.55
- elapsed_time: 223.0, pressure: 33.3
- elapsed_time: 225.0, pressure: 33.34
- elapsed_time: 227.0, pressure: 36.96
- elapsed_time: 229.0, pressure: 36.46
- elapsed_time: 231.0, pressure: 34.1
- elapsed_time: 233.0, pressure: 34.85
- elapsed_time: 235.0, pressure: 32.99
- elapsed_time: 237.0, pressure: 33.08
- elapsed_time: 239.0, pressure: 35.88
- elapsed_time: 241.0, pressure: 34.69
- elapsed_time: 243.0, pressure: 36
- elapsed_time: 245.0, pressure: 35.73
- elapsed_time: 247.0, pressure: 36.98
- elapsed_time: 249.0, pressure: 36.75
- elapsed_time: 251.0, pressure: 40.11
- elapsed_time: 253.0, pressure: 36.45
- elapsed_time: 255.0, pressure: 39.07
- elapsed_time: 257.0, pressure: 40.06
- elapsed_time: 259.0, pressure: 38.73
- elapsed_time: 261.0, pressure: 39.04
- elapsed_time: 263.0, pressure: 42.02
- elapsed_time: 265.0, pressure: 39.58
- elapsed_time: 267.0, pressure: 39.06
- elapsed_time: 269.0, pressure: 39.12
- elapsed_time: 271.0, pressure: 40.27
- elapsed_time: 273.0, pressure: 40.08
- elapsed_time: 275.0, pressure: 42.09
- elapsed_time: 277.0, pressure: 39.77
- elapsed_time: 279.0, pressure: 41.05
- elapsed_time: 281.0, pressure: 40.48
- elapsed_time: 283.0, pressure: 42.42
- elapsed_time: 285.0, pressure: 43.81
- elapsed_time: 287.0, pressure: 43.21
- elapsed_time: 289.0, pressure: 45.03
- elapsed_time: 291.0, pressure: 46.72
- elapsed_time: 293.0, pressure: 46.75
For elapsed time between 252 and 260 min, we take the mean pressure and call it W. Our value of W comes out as 38.6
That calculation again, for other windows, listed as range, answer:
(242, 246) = 35.9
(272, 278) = 40.6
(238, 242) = 35.3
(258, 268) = 39.7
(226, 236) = 35.1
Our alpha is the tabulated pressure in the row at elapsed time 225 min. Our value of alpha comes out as 33.34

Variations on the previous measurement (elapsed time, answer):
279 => 41.05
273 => 40.08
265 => 39.58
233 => 34.85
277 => 39.77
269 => 39.12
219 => 31.47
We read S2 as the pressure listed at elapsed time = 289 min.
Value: 45.03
